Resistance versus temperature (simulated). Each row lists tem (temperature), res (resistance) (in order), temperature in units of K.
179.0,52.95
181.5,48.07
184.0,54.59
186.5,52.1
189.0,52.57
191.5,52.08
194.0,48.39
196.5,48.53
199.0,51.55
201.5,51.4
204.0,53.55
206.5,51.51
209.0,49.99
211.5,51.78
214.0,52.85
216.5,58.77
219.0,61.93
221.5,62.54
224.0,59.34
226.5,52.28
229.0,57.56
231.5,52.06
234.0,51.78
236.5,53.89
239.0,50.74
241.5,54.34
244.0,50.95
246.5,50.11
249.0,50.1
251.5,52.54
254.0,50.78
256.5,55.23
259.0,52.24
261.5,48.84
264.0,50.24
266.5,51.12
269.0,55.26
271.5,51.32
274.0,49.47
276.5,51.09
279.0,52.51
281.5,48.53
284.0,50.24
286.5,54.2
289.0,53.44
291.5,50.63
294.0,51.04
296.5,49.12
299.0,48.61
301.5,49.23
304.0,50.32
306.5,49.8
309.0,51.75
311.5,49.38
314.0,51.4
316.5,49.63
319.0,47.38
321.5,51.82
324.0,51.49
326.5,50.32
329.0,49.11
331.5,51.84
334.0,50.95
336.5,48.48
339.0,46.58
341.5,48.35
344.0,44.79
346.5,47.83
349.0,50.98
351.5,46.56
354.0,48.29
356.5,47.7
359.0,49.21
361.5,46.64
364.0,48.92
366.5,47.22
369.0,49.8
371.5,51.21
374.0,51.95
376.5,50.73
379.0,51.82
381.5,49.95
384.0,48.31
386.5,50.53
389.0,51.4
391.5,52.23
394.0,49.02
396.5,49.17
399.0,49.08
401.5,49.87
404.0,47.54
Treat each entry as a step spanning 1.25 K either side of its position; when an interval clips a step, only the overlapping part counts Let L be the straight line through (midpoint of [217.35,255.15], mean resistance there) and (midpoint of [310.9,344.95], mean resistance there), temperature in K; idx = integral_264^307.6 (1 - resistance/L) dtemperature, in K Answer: 0.6 K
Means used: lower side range 54.1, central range 50.9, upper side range 49.4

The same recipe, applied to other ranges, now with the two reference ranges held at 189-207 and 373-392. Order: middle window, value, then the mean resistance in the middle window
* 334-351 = 0.95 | 48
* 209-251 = -2.66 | 54.3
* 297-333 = 0.55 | 50.1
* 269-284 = 0.01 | 50.9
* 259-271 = -0.11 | 51.5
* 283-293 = -0.24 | 52.1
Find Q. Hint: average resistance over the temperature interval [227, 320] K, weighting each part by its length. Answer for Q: 51.3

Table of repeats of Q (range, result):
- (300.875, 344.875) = 49.6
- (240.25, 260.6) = 52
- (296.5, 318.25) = 49.9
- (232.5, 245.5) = 52.3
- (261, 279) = 51.2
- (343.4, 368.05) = 47.9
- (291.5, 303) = 49.6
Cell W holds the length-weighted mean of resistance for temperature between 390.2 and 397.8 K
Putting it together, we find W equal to 50.1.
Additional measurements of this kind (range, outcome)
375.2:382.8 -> 50.8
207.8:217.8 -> 53.4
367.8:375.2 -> 51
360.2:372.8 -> 48.8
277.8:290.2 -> 51.8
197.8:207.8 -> 52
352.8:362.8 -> 48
